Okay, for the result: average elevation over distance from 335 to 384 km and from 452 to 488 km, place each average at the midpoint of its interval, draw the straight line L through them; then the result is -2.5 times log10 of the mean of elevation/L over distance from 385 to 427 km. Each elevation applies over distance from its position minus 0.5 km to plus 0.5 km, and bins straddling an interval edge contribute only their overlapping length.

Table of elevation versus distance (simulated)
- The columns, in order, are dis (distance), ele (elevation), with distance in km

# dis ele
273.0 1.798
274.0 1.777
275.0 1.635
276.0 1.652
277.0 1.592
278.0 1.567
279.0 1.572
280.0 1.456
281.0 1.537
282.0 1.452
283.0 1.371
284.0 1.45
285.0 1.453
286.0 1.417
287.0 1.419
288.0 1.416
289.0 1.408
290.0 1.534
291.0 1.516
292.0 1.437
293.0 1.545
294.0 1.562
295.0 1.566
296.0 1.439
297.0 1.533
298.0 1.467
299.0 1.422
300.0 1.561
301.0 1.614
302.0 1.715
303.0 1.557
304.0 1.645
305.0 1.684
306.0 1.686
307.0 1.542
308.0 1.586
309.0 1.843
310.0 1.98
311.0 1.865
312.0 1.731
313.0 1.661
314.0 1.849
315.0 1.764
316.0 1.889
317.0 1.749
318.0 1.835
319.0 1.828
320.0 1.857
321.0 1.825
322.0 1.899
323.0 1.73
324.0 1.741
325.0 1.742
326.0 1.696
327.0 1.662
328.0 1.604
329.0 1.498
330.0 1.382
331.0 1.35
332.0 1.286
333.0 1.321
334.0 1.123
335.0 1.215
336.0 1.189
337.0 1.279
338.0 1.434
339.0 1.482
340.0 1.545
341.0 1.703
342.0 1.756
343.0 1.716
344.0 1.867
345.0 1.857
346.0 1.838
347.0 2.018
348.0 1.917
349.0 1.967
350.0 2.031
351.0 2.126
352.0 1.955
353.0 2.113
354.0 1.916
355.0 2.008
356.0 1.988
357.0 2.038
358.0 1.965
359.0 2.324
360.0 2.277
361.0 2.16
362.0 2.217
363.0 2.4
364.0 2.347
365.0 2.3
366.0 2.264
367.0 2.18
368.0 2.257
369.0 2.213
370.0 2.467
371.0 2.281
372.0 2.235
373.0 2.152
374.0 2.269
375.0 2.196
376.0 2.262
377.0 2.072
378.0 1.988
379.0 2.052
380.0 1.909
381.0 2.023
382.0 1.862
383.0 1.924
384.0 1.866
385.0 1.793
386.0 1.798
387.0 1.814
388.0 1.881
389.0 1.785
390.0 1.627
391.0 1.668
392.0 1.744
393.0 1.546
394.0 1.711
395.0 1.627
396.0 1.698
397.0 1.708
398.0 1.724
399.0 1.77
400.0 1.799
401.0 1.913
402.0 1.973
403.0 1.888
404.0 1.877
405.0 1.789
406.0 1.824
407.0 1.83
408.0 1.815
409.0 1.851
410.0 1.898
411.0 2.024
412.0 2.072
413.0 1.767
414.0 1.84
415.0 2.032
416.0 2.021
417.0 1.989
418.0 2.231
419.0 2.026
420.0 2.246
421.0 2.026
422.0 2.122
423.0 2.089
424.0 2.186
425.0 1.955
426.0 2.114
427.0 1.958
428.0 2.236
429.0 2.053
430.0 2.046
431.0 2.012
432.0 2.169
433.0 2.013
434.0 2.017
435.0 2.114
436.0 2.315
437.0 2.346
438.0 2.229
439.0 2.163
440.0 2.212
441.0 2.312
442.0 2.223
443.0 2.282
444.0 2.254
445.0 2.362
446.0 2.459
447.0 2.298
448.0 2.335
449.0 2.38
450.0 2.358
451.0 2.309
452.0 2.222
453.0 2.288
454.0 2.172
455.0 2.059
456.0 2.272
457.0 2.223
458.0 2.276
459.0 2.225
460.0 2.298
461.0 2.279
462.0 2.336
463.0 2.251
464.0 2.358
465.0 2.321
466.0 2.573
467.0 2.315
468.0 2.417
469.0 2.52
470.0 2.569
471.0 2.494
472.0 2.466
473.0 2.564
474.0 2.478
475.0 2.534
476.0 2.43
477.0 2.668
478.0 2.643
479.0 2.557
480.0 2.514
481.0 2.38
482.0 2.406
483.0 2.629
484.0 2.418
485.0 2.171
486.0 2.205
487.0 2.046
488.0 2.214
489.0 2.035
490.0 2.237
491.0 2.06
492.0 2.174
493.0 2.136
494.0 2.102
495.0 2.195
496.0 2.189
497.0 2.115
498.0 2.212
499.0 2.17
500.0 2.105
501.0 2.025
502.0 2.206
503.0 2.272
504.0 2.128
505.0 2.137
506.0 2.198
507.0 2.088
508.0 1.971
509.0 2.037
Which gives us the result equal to 0.15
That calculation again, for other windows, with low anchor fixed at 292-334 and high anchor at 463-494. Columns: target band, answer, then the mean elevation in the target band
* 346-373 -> -0.161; 2.15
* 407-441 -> 0.036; 2.07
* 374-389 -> -0.011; 1.96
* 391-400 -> 0.184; 1.7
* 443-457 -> -0.018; 2.29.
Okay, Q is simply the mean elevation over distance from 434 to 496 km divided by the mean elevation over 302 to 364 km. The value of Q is 1.31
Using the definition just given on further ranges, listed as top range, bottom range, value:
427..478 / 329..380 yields 1.20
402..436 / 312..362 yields 1.14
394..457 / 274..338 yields 1.31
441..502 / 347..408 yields 1.16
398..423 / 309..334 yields 1.15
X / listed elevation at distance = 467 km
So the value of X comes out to 2.315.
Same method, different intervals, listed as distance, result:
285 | 1.453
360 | 2.277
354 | 1.916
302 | 1.715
